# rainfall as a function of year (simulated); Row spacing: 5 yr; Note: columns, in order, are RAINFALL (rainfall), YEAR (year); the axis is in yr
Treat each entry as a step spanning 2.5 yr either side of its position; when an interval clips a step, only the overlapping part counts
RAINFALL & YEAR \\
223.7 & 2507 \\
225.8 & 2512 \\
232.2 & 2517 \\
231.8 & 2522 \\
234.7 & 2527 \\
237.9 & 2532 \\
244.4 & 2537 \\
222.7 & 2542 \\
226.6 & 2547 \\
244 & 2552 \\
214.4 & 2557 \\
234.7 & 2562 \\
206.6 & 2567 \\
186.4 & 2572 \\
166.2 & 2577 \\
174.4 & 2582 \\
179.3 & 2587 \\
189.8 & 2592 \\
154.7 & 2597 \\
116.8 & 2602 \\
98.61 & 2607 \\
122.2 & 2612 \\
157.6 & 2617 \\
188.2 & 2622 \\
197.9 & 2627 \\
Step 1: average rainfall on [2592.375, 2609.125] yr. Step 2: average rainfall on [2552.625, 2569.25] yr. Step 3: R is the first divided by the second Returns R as 0.60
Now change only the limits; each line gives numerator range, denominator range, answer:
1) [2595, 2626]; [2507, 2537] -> 0.61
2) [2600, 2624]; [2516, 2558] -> 0.58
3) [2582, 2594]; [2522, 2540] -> 0.77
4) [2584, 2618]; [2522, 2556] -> 0.62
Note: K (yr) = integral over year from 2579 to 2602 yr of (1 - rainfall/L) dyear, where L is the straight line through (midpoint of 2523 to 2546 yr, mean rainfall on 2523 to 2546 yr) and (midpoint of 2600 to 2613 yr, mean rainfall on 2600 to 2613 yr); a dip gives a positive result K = -4.9 yr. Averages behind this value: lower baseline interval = 234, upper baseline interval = 111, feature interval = 168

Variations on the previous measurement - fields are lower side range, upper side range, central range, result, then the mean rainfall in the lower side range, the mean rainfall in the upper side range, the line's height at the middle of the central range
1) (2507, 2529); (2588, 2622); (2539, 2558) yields -2.67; 230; 145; 200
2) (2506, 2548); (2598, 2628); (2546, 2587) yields -2.55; 232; 145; 192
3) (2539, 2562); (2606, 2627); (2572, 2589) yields 1.60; 228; 151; 193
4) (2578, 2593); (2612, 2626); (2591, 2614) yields 5.29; 179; 167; 173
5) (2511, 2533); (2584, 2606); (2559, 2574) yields -1.92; 233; 156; 186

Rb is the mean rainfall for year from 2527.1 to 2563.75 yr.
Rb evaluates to 232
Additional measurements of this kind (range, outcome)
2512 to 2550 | 233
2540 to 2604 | 194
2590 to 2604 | 154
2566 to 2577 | 188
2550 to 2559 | 229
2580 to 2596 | 179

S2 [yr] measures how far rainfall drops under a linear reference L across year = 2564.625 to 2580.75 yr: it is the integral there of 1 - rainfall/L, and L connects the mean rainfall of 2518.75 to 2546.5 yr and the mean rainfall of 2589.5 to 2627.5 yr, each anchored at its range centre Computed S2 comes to 0.4 yr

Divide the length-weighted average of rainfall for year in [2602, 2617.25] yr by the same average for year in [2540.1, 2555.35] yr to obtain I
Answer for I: 0.5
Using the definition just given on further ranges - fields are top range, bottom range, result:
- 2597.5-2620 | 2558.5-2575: 0.61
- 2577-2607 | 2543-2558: 0.69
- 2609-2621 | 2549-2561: 0.63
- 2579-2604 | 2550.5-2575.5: 0.77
